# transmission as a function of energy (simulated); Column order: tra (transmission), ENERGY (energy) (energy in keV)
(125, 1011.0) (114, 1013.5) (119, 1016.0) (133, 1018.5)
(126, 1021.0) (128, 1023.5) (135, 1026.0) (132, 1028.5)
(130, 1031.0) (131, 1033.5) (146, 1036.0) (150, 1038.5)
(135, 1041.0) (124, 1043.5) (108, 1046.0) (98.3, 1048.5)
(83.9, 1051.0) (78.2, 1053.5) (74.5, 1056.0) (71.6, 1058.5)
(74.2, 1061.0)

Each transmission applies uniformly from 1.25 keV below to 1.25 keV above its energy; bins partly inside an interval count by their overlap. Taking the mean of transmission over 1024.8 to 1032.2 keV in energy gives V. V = 132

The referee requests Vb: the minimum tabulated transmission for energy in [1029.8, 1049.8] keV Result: 98.3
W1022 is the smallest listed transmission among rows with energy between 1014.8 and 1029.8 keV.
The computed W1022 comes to 119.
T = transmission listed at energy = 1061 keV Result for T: 74.2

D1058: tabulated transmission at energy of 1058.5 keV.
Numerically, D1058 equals 71.6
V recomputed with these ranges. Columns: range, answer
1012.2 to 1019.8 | 122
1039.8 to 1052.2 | 110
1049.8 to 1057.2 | 78.9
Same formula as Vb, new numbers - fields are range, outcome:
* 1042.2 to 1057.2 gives 74.5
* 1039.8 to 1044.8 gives 124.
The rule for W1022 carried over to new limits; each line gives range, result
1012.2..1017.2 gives 114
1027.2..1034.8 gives 130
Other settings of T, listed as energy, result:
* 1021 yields 126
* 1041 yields 135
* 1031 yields 130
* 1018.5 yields 133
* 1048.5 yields 98.3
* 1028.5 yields 132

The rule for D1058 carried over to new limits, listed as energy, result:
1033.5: 131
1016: 119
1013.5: 114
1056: 74.5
